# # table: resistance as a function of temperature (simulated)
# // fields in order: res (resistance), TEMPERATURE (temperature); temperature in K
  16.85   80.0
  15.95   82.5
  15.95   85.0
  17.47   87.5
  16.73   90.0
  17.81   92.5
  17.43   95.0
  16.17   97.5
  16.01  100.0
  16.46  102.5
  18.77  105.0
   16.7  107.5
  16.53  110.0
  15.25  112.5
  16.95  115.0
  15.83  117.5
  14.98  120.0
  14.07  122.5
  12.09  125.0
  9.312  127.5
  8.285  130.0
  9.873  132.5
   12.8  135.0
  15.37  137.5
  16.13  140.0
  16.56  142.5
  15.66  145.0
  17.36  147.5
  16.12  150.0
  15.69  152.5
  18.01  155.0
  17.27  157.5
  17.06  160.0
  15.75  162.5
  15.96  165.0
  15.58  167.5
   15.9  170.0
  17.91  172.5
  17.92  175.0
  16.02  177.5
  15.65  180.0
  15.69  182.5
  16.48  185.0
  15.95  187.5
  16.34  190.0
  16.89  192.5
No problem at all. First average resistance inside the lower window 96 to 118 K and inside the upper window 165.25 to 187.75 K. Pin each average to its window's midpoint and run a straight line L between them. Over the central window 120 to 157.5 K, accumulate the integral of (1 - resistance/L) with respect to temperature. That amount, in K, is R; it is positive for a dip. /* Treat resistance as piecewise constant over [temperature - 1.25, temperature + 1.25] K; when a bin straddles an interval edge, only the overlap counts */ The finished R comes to 5.1 K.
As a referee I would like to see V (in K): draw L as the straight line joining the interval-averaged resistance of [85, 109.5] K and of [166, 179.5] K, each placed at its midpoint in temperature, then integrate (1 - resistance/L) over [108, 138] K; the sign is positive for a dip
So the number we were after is 6.0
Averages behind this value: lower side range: 17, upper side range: 16.6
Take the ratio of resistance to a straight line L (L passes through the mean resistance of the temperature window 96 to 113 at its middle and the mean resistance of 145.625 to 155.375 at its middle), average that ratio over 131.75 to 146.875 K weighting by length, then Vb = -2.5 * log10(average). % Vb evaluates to 0.135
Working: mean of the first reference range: 16.6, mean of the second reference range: 16.6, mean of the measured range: 14.7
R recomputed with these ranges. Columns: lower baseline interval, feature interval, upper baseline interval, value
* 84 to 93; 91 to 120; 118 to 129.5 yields -3.7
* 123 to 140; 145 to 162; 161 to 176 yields -2.6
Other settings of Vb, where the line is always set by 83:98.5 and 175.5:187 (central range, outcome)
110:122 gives 0.06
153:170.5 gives -0.02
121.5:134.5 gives 0.47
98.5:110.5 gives -0.01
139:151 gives 0.00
